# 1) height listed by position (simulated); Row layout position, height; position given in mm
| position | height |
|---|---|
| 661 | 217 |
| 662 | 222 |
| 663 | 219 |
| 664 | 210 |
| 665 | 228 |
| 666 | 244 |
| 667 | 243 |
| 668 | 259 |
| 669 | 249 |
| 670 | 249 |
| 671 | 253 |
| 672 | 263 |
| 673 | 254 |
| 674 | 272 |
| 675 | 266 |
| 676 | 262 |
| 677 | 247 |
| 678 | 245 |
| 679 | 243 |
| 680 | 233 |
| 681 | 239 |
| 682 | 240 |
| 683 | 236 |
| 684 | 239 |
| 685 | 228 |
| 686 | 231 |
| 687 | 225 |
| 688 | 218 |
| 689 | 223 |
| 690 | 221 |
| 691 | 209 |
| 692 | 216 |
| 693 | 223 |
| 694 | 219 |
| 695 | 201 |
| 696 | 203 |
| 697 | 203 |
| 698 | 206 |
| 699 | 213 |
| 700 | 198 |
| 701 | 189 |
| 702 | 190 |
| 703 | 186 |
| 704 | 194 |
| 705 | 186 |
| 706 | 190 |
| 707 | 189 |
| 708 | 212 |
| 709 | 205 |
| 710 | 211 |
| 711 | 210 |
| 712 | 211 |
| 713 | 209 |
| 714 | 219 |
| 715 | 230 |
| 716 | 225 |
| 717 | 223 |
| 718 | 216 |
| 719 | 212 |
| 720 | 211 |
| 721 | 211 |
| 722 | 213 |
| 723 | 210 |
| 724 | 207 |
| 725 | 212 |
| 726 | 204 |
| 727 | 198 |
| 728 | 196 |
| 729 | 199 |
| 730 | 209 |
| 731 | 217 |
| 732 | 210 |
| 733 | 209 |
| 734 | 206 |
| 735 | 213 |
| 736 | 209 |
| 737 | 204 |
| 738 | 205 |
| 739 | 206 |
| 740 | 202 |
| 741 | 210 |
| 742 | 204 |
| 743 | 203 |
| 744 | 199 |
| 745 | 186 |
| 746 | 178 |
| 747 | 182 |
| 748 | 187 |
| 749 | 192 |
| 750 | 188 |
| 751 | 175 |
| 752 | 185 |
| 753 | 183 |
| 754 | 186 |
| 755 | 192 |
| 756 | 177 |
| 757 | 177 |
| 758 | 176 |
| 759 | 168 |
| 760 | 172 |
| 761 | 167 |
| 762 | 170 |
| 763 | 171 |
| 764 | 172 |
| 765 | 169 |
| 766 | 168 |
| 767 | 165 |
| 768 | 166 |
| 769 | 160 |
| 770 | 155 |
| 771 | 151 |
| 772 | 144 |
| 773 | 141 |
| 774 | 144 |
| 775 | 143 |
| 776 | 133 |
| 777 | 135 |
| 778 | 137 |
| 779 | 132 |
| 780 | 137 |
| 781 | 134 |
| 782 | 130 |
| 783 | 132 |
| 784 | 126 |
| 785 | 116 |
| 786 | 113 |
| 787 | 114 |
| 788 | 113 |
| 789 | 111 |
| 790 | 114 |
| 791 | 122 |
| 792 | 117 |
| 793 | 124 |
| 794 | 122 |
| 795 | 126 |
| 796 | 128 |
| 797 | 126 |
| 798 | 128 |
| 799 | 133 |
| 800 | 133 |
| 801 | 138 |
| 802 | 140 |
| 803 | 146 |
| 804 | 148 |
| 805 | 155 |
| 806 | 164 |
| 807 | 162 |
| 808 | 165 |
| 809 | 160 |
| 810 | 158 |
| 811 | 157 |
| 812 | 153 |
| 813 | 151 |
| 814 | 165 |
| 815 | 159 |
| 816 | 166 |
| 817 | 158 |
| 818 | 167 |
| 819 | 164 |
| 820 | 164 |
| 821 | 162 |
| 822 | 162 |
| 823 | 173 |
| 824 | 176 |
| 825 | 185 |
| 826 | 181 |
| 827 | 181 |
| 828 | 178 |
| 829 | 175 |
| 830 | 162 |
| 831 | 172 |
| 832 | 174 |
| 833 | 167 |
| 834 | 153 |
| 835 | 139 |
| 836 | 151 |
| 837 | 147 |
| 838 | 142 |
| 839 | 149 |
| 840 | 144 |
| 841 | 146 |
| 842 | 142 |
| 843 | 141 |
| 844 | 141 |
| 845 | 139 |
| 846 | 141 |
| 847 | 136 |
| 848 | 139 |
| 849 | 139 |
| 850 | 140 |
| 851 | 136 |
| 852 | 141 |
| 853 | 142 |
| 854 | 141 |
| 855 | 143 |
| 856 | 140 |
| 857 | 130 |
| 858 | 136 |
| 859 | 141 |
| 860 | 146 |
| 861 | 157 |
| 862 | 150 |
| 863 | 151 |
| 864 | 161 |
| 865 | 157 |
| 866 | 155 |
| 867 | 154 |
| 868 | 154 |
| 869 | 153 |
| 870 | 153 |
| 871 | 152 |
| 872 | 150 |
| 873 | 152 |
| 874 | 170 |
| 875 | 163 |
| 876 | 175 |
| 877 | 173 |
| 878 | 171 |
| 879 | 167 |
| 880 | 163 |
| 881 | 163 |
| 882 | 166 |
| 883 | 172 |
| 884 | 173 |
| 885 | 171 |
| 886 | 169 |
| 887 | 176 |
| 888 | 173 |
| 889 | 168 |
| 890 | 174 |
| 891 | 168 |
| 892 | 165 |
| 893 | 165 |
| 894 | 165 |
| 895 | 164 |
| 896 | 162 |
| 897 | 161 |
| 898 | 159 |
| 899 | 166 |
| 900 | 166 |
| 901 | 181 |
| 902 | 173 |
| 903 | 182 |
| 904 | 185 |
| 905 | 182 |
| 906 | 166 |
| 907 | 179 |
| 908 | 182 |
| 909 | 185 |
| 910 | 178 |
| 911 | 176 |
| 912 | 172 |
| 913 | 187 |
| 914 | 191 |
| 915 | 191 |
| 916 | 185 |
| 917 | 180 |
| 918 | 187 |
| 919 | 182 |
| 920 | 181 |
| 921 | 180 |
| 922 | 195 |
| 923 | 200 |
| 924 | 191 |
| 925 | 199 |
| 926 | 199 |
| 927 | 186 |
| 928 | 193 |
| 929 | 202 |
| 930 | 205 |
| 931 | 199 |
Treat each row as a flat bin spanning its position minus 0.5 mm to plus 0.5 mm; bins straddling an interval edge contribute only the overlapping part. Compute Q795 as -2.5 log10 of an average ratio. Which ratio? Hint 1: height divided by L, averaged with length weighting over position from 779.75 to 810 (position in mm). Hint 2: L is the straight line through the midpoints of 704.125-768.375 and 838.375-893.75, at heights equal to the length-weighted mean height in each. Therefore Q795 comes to 0.31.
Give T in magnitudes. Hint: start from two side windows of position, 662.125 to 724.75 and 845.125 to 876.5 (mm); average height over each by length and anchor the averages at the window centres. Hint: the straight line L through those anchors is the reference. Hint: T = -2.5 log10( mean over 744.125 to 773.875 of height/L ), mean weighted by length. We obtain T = 0.12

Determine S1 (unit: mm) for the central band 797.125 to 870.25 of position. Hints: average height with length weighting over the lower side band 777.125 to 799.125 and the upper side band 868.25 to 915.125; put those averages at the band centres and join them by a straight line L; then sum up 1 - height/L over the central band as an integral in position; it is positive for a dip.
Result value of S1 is -4.6 mm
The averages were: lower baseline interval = 124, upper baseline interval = 170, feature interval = 153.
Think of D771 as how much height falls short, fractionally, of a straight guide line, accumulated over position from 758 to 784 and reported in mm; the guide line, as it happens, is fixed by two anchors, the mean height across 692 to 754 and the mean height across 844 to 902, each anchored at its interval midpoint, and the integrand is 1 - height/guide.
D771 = 5.1 mm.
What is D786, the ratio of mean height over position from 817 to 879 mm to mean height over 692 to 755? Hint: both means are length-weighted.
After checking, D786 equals 0.8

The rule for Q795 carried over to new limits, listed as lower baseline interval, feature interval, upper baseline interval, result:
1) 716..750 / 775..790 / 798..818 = 0.33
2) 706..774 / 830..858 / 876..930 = 0.25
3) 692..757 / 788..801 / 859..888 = 0.42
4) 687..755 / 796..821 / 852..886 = 0.15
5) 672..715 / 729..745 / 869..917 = 0.02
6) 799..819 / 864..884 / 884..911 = 0.04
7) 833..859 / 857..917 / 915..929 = 0.01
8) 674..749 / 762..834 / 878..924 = 0.29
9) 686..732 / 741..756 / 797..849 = 0.01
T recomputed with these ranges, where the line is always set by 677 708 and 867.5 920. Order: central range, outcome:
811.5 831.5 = 0.12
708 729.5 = -0.01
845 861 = 0.27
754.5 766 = 0.16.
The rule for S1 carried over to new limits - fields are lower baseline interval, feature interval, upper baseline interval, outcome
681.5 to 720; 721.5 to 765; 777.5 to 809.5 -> -4.4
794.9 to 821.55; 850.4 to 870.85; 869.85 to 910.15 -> 2.0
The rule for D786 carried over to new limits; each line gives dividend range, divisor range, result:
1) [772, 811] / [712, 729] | 0.64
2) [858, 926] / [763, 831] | 1.15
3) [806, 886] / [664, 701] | 0.67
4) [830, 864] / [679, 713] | 0.69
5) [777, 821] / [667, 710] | 0.62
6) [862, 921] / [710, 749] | 0.82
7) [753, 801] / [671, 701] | 0.63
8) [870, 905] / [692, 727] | 0.81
